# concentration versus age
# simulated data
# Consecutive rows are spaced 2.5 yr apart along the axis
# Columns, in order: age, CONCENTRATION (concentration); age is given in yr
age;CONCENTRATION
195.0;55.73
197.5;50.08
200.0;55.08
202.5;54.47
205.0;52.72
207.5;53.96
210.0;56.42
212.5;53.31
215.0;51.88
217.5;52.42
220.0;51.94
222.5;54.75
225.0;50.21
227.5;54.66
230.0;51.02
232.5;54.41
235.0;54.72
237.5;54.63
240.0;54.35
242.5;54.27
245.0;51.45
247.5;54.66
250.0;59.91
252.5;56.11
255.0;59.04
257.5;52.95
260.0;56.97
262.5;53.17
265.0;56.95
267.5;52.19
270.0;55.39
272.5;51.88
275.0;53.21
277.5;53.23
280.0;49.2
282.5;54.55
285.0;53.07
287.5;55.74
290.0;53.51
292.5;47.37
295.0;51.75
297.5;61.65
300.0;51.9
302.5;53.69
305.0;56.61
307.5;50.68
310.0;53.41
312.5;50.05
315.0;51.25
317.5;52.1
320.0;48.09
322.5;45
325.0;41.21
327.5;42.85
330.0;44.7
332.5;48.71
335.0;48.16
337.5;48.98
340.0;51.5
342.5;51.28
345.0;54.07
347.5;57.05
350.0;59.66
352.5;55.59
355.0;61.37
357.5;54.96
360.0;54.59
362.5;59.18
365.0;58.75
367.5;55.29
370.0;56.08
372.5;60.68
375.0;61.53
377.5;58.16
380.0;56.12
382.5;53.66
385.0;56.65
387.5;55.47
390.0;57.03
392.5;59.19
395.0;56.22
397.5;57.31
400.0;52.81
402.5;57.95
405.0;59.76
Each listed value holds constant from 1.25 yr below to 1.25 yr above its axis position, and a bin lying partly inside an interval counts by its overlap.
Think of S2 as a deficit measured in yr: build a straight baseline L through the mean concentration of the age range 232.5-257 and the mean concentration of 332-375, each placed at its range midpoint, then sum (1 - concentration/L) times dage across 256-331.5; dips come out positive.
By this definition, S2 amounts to 4.8 yr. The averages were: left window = 55.3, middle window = 51.8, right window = 55.4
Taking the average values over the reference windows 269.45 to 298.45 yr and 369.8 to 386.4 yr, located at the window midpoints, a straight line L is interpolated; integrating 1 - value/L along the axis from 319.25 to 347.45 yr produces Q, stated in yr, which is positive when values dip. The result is 3.80 yr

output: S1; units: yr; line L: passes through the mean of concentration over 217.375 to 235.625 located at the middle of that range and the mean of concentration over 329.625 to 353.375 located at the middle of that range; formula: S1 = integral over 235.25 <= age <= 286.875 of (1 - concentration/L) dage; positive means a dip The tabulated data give -1.60 yr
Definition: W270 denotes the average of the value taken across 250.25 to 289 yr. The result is 54.4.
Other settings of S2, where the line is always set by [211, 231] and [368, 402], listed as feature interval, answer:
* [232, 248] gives -0.3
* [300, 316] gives 0.7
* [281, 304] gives 0.3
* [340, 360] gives 0.1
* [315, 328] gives 2.1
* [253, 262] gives -0.4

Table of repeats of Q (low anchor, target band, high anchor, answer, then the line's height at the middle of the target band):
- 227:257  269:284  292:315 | 0.3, 53.9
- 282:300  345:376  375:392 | -1.0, 56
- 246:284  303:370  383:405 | 4.3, 55.7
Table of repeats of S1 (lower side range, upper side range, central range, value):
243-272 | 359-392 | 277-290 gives 0.58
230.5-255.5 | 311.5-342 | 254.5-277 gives -0.56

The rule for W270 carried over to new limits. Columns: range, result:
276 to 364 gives 52.2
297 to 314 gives 53.6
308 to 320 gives 51.3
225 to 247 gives 53.5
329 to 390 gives 55.2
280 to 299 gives 53.6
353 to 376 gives 57.9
